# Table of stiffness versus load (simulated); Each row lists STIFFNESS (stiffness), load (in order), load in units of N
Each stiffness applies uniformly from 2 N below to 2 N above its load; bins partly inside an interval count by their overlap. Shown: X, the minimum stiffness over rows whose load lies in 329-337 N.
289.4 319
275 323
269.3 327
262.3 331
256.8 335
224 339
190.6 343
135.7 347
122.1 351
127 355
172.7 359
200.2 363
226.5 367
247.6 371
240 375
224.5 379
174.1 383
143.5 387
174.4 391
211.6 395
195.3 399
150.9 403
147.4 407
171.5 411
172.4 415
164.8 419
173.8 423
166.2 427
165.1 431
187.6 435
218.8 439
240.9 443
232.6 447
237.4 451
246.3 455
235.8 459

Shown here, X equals 256.8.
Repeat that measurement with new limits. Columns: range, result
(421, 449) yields 165.1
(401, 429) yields 147.4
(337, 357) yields 122.1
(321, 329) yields 269.3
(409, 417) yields 171.5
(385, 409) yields 143.5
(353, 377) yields 127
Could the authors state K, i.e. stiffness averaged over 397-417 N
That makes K 168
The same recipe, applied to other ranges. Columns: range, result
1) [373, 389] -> 196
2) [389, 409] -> 176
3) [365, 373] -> 237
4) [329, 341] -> 248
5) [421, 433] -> 168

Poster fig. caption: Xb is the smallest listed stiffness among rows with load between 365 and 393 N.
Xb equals 143.5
